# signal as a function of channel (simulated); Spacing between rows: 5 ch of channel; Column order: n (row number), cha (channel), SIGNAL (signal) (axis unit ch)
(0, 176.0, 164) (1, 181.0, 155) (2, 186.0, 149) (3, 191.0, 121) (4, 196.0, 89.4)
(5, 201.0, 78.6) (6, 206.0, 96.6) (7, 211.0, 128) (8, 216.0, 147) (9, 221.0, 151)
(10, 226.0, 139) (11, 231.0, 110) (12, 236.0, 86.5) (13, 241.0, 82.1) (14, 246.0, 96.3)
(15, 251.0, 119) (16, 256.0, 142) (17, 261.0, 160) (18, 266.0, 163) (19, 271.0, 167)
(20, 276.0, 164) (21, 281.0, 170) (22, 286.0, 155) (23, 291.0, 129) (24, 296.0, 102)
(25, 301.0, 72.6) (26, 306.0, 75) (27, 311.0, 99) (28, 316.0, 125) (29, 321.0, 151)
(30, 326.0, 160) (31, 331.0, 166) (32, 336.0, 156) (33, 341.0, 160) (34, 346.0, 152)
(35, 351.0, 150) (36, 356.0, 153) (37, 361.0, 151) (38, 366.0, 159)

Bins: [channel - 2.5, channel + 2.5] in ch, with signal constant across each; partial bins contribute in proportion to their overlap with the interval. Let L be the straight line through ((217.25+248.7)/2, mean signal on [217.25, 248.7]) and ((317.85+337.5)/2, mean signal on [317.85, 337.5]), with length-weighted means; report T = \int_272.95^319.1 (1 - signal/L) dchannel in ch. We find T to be 6.1 ch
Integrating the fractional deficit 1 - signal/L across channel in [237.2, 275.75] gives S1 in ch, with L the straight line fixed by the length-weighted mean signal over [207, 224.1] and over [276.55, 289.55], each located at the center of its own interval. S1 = 4.8 ch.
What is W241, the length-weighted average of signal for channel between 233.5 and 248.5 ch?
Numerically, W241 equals 88.3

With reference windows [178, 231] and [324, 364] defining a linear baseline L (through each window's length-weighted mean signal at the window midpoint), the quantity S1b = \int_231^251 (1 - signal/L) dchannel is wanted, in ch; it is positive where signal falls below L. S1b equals 5.8 ch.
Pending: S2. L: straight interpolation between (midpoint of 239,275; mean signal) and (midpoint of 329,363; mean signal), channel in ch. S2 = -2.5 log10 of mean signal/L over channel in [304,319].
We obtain 0.40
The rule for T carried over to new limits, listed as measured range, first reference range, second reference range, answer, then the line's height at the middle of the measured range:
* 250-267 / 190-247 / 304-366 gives -3.51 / 122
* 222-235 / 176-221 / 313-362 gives 0.72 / 131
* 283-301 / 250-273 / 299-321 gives -0.27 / 119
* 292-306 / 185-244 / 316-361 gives 5.10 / 141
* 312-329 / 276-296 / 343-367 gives 0.90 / 150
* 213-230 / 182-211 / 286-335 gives -4.22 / 114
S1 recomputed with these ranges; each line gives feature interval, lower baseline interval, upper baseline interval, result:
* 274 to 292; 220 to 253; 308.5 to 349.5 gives -4.0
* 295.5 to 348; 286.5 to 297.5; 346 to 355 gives 3.5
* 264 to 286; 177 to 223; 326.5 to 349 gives -3.3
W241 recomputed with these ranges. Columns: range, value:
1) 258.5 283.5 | 165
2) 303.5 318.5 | 99.7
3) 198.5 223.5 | 120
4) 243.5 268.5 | 136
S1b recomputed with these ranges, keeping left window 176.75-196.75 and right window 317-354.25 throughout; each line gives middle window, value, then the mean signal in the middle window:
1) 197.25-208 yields 3.91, 87.4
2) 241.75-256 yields 3.28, 111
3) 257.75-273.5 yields -1.80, 162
